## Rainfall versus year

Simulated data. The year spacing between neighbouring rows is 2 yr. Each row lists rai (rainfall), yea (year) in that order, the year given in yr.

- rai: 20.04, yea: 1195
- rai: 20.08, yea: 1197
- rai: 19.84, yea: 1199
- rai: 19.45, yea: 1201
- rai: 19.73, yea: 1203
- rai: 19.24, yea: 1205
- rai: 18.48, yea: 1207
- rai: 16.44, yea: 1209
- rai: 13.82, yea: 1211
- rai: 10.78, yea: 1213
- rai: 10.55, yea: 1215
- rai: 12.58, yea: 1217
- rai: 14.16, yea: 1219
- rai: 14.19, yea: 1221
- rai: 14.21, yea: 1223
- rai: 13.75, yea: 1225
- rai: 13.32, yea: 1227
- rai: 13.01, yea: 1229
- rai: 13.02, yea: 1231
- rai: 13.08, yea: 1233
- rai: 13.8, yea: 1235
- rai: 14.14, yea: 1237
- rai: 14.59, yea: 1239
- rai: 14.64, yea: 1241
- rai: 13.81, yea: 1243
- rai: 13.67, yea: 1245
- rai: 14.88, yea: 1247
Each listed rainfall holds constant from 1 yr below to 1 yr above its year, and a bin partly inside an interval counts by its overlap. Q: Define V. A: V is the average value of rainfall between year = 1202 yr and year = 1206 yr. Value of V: 19.5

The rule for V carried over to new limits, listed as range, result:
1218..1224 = 14.2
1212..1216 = 10.7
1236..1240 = 14.4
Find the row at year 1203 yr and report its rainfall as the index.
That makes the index 19.73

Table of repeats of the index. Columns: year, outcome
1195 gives 20.04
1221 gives 14.19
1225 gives 13.75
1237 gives 14.14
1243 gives 13.81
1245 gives 13.67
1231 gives 13.02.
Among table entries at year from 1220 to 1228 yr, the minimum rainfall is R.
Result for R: 13.32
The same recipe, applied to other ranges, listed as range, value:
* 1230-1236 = 13.02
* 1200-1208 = 18.48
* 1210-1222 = 10.55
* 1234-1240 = 13.8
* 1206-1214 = 10.78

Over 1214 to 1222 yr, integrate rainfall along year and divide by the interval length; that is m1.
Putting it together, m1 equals 12.9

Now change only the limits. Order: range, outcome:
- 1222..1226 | 14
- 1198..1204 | 19.7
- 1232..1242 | 14.1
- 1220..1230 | 13.7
